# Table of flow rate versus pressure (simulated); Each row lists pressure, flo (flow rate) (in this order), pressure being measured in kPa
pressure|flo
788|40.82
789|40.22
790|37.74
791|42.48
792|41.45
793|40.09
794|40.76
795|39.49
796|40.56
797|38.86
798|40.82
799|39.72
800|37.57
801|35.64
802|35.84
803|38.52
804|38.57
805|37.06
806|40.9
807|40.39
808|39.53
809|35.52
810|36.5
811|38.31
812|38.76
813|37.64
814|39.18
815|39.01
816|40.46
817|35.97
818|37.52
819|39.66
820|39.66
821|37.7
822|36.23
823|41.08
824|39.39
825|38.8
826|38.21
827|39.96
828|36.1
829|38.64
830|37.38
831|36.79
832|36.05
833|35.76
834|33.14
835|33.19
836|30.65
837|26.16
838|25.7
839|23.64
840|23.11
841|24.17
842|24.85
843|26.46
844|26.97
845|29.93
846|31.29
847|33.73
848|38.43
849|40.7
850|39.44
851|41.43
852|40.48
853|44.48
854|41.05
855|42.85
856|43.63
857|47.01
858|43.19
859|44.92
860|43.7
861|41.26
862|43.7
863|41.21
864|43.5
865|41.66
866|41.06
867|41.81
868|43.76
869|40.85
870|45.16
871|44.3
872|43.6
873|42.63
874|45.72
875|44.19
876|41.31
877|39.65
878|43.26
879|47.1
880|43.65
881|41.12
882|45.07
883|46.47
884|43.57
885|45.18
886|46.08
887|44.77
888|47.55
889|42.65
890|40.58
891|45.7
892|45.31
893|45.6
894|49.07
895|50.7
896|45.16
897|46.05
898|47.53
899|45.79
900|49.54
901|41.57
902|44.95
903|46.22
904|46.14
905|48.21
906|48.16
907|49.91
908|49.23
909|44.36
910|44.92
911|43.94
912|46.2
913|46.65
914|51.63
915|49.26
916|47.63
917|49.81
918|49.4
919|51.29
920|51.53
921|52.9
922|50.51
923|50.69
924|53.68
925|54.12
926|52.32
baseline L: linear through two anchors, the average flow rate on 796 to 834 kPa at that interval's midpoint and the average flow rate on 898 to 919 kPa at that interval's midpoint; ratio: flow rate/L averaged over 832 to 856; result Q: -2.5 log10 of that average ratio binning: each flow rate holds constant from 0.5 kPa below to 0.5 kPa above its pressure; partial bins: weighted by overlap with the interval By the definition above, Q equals 0.23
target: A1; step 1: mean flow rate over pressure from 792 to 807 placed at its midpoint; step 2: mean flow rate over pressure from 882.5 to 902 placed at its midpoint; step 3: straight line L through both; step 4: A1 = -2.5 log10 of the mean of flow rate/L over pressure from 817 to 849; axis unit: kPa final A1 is 0.22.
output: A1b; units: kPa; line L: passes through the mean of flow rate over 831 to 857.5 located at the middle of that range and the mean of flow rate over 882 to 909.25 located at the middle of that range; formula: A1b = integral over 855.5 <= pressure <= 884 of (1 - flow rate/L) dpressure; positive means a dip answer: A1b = -2.4 kPa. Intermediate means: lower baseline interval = 34.1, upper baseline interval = 46.1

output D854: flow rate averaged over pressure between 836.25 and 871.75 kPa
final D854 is 37.6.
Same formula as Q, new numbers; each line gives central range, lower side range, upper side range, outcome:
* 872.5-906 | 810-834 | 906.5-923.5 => 0.02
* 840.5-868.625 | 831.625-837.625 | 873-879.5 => -0.03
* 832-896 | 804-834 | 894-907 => 0.08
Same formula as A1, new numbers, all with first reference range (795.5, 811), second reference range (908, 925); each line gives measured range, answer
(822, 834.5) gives 0.09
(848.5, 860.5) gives 0.01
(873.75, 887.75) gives 0.04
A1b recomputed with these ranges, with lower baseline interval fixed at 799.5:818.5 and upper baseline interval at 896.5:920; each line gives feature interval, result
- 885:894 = 0.1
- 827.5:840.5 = 2.7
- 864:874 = 0.2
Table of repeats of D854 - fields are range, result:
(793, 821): 38.6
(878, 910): 45.8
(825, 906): 40.6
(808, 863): 36.7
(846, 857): 40.5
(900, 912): 46.3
